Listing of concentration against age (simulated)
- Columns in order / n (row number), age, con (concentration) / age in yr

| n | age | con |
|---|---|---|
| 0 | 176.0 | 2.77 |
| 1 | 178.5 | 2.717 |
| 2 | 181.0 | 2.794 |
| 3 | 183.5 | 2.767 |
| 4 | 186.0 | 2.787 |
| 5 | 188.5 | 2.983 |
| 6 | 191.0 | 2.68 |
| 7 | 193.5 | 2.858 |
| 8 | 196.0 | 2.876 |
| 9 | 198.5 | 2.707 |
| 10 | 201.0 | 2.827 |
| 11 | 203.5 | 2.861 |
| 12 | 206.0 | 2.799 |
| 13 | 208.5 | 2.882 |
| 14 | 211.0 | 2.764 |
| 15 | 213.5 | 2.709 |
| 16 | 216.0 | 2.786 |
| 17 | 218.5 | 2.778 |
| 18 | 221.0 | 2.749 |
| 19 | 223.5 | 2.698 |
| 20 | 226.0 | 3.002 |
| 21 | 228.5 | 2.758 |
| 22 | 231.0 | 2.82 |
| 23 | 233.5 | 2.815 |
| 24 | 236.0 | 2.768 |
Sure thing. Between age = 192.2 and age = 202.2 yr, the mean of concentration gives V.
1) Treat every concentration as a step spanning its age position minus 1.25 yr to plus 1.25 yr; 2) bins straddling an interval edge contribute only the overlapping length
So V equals 2.82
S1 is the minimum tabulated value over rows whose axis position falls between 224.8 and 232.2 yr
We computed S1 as 2.758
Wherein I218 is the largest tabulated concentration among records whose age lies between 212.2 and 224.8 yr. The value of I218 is 2.786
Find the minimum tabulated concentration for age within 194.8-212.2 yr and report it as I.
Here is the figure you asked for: 2.707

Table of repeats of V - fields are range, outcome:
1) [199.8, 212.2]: 2.83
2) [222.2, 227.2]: 2.85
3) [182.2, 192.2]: 2.8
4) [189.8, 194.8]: 2.77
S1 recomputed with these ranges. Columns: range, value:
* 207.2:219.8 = 2.709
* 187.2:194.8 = 2.68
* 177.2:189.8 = 2.717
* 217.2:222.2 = 2.749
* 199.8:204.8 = 2.827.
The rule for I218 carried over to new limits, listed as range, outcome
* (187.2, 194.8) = 2.983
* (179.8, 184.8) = 2.794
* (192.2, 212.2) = 2.882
